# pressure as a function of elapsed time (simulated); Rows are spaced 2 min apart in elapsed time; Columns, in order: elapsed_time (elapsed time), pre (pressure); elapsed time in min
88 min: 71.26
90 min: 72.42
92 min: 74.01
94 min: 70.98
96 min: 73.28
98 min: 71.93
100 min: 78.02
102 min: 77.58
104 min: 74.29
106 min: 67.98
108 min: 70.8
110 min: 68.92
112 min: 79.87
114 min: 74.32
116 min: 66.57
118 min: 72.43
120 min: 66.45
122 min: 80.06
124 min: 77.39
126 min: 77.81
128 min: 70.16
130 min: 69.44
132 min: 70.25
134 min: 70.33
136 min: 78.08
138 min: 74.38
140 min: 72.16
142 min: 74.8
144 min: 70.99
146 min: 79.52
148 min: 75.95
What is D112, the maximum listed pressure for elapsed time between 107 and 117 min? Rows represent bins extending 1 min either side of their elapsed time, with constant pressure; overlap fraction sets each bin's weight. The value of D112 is 79.87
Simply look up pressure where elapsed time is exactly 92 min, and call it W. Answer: 74.01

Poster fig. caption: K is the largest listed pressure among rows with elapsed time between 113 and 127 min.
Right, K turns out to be 80.06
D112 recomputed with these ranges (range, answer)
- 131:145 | 78.08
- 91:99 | 74.01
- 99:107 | 78.02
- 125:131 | 77.81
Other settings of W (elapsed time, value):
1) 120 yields 66.45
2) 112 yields 79.87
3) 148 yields 75.95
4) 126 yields 77.81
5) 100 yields 78.02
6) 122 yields 80.06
